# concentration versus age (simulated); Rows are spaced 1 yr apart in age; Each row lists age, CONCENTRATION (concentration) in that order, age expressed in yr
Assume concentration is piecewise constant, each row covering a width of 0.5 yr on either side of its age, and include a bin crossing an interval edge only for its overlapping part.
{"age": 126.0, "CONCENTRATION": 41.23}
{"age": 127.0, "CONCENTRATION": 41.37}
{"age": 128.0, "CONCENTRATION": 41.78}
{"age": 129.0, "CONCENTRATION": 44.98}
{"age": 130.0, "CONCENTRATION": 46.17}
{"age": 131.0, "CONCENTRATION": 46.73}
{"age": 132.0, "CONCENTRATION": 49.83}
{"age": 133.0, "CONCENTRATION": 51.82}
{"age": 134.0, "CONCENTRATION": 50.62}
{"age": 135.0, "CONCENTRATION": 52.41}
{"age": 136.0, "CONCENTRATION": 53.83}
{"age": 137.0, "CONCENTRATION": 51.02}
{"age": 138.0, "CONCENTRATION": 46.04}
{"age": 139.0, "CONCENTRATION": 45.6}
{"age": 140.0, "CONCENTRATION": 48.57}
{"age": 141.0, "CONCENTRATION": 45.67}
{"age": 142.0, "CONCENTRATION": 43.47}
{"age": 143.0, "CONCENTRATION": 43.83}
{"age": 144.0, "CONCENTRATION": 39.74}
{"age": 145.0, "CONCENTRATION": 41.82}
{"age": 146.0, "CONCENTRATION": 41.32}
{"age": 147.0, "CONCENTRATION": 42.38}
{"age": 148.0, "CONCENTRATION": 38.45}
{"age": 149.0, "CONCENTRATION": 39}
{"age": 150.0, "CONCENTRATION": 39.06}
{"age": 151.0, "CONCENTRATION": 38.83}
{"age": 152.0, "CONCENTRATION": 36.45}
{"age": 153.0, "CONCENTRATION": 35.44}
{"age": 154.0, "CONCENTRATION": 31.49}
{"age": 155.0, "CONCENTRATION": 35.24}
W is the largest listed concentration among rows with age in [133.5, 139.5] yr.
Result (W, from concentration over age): 53.83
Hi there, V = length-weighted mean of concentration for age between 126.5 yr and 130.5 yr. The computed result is 43.6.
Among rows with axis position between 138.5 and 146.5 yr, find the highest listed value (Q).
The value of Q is 48.57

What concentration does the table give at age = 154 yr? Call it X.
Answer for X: 31.49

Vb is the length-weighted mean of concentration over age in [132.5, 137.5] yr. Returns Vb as 51.9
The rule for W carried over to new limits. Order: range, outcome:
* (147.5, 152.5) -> 39.06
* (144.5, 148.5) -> 42.38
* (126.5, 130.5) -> 46.17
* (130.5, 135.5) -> 52.41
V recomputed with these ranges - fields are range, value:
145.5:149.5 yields 40.3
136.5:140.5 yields 47.8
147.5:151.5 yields 38.8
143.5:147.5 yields 41.3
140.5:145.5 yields 42.9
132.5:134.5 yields 51.2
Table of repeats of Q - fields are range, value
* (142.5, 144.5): 43.83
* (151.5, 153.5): 36.45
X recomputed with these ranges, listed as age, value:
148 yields 38.45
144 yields 39.74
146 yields 41.32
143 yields 43.83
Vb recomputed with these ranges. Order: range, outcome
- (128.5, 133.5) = 47.9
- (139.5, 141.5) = 47.1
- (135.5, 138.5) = 50.3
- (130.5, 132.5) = 48.3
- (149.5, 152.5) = 38.1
